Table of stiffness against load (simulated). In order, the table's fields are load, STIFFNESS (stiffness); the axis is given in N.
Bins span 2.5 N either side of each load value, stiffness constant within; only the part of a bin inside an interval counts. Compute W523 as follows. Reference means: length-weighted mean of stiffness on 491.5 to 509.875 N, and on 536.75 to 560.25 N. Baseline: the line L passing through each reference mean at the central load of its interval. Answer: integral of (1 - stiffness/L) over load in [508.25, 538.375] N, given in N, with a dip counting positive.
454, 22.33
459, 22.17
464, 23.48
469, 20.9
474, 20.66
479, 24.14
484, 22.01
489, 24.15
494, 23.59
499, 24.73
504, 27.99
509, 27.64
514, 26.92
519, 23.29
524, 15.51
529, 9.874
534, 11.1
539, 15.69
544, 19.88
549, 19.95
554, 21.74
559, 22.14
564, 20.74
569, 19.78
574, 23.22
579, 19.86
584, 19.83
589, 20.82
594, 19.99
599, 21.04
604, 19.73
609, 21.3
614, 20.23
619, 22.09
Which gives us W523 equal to 6.41 N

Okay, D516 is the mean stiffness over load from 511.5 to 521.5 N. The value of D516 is 25.1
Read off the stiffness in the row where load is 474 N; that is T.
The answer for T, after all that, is 20.66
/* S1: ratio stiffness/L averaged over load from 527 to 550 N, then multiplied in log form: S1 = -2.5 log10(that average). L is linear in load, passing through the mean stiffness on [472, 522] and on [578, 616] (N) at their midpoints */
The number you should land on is 0.44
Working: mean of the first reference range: 24.5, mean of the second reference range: 20.4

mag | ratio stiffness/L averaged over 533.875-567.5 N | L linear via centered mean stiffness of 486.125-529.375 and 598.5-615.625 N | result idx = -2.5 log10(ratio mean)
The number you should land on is 0.14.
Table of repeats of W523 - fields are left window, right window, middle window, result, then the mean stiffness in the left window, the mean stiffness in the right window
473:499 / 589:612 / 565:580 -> 0.11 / 23.2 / 20.5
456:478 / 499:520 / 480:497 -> 0.61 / 22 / 26.5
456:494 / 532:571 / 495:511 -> -3.93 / 22.6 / 19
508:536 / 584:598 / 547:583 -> -2.32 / 18.7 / 20.4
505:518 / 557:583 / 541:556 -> 1.85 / 26.9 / 21.1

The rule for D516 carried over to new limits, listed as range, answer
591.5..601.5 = 20.5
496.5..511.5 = 26.8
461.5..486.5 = 22.2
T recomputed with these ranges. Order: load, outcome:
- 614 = 20.23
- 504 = 27.99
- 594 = 19.99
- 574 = 23.22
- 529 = 9.874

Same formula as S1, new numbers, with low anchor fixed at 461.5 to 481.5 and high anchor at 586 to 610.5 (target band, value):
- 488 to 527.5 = -0.10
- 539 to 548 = 0.14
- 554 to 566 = -0.02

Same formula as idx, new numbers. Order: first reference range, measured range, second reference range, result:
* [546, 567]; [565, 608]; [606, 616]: 0.02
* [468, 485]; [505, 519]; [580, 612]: -0.23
